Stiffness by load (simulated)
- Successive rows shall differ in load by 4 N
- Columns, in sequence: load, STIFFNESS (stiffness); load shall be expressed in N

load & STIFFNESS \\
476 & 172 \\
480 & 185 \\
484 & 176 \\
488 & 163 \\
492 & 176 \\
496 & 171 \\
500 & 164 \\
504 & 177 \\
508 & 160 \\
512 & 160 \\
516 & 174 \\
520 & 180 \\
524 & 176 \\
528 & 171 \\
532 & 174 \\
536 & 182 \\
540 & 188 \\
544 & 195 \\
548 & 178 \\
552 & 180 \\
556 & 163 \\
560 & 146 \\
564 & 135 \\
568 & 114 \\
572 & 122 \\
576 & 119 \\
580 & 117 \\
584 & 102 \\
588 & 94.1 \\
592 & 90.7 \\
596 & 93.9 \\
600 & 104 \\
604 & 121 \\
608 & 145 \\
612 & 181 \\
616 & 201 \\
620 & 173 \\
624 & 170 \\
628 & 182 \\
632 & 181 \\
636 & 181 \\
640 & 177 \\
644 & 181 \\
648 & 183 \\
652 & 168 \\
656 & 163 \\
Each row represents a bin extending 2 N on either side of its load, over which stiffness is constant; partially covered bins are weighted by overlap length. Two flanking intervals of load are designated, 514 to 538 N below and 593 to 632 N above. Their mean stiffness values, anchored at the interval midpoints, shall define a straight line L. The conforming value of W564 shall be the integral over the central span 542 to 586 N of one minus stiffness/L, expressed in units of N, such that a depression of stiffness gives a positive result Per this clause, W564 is 6.2 N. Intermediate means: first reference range 176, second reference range 152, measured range 143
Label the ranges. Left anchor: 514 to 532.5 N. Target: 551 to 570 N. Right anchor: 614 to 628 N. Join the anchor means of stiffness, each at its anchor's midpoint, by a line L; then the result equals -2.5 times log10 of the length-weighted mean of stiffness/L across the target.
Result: 0.21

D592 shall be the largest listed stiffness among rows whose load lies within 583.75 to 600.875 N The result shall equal 104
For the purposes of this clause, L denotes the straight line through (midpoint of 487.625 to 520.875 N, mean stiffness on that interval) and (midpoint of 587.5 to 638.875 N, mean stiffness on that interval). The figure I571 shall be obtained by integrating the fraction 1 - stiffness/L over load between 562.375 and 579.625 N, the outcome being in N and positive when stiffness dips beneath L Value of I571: 3.9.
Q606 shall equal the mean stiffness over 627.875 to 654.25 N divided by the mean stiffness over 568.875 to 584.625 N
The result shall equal 1.5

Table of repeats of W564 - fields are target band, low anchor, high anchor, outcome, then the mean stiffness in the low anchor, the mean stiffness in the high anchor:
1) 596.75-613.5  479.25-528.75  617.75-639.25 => 4.1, 171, 178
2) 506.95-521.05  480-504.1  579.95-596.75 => -1.2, 172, 97.9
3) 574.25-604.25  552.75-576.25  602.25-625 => 9.3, 137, 165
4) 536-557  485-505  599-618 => -2.5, 170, 153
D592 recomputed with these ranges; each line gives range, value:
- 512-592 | 195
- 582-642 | 201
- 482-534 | 180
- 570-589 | 122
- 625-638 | 182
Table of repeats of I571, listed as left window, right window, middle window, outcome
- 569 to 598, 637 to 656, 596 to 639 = -4.9 N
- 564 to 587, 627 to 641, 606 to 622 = -1.7 N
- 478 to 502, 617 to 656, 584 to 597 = 6.0 N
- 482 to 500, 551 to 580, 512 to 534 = -2.5 N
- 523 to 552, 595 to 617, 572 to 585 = 3.5 N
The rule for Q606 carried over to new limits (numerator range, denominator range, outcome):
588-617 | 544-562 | 0.76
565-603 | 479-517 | 0.63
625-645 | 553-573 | 1.29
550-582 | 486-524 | 0.81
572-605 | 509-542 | 0.60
